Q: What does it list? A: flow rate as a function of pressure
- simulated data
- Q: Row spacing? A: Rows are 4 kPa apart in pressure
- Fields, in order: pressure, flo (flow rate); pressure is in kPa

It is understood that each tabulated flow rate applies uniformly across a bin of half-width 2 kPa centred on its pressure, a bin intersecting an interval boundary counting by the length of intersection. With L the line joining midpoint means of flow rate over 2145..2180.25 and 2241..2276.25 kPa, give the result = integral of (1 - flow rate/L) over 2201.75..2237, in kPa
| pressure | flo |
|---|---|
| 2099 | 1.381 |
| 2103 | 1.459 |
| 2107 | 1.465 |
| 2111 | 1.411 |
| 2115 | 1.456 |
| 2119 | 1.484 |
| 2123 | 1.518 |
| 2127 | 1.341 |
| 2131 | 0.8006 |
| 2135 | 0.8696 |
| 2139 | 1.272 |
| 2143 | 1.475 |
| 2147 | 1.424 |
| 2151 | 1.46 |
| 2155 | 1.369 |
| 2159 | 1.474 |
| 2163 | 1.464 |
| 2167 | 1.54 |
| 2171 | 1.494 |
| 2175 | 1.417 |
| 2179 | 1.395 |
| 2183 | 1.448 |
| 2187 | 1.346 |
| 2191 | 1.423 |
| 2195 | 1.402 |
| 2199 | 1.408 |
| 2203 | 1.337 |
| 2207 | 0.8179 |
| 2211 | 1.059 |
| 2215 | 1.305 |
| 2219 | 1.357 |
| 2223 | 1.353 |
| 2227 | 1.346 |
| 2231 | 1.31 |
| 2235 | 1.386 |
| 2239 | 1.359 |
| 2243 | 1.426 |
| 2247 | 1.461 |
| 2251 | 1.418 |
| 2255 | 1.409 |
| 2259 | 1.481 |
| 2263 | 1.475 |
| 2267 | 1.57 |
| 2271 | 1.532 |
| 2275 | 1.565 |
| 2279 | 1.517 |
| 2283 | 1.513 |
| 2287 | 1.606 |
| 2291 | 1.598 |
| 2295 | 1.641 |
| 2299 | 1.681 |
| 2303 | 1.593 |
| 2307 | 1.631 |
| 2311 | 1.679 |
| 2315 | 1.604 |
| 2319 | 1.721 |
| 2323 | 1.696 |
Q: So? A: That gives 5.2 kPa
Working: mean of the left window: 1.45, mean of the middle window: 1.25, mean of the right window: 1.48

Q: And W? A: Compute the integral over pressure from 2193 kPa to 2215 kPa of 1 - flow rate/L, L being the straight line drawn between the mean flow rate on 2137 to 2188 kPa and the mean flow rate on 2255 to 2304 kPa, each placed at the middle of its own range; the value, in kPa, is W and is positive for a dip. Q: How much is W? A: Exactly 3.9 kPa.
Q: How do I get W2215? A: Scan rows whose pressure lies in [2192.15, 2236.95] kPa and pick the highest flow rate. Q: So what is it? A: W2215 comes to 1.408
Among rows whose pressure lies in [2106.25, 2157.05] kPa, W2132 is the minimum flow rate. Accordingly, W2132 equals 0.8006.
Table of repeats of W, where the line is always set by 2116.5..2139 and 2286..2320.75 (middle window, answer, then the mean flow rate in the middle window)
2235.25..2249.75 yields 0.8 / 1.41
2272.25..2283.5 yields 0.3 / 1.53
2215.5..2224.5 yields 0.6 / 1.35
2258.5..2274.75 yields 0.3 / 1.52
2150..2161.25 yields -1.3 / 1.43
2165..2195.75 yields -2.1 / 1.43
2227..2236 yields 0.8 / 1.34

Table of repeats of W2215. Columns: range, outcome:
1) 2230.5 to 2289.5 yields 1.606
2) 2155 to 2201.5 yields 1.54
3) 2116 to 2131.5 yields 1.518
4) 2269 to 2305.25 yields 1.681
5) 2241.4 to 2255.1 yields 1.461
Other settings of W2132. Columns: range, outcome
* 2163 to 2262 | 0.8179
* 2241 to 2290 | 1.409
